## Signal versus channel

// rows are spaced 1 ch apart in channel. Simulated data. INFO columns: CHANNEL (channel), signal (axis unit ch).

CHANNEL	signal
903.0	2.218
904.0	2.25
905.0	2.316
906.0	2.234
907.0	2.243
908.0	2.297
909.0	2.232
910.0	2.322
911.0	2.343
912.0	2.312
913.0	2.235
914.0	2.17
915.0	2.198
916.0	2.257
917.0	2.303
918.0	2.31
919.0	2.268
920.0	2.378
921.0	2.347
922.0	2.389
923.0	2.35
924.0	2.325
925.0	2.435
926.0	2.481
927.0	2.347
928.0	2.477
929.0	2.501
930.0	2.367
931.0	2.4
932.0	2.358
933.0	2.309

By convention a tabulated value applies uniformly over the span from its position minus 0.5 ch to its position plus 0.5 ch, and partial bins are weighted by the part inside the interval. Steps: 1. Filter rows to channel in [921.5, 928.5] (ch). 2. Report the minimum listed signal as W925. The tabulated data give 2.325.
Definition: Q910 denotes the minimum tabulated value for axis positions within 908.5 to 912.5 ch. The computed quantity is 2.232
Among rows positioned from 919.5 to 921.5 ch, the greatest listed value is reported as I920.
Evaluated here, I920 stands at 2.378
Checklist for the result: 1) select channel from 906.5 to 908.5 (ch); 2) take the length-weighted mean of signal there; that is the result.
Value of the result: 2.27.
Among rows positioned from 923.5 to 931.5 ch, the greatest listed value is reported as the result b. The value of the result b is 2.501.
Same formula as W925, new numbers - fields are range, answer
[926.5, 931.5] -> 2.347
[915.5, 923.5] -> 2.257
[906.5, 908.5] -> 2.243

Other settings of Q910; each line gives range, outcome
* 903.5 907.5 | 2.234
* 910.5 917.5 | 2.17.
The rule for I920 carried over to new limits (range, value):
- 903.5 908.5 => 2.316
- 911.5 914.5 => 2.312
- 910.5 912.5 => 2.343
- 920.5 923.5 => 2.389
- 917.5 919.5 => 2.31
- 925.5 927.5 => 2.481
